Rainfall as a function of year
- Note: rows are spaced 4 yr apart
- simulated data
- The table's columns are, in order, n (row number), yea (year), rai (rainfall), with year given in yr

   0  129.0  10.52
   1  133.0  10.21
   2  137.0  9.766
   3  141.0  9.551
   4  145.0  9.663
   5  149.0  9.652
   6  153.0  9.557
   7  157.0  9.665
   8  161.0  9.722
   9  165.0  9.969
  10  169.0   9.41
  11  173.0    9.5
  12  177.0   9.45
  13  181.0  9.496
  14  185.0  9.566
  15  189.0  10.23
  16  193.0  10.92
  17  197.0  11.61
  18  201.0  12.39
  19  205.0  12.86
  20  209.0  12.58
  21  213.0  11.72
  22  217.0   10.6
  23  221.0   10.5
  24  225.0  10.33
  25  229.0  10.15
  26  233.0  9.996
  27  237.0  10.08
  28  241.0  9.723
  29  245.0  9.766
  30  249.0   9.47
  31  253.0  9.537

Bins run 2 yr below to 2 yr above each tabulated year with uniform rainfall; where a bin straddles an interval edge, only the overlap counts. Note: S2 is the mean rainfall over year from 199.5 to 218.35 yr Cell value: 12.1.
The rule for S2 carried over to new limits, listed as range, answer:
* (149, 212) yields 10.5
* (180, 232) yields 11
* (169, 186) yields 9.49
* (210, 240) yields 10.5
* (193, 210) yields 12.2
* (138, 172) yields 9.65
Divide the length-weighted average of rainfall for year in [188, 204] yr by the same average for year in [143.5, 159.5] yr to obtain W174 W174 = 1.19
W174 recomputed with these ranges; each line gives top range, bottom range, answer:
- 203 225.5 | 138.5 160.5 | 1.19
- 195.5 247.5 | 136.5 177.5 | 1.13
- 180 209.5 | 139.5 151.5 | 1.16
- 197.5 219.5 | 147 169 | 1.24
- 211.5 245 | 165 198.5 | 1.03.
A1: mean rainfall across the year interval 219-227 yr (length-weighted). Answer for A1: 10.4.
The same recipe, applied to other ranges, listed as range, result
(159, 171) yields 9.7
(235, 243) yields 9.9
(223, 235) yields 10.2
